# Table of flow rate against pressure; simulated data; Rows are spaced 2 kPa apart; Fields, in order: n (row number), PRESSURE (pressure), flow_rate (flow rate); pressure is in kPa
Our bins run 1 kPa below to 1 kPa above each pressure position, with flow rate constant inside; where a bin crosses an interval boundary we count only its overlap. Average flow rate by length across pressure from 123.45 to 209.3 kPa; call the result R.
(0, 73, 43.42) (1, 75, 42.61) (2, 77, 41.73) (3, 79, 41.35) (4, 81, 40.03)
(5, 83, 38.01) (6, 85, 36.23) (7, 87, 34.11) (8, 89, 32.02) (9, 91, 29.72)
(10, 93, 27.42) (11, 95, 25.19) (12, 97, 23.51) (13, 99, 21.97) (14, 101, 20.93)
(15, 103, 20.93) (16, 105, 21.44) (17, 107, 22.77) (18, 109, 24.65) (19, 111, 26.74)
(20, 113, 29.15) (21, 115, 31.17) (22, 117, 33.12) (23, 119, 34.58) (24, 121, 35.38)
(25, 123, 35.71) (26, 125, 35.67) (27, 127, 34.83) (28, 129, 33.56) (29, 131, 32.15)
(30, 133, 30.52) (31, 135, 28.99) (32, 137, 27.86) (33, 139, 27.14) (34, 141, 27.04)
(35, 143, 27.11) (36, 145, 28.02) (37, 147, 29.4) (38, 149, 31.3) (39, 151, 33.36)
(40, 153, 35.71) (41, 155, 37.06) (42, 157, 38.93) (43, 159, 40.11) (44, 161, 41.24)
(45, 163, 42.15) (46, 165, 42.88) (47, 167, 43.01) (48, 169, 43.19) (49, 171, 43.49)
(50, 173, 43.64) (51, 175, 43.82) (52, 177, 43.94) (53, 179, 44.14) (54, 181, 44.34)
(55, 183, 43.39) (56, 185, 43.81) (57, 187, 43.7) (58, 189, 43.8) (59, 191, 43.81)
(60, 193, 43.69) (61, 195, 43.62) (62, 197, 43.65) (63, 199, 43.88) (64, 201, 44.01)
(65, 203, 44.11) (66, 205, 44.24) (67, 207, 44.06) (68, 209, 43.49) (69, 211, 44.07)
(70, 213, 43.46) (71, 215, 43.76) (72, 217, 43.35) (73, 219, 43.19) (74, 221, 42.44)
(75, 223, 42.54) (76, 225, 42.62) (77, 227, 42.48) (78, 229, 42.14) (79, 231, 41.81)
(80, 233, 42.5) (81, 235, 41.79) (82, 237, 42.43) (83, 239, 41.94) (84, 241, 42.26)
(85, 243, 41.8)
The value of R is 38.7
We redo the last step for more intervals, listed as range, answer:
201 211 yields 44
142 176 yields 37.9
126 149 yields 29.8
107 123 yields 30.5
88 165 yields 30.6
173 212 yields 43.9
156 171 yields 41.8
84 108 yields 26.4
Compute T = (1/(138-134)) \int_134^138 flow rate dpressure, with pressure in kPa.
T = 28.4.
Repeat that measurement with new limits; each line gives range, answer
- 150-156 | 35.4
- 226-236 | 42.1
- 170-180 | 43.8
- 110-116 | 29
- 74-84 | 40.7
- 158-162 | 40.7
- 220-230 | 42.4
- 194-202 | 43.8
